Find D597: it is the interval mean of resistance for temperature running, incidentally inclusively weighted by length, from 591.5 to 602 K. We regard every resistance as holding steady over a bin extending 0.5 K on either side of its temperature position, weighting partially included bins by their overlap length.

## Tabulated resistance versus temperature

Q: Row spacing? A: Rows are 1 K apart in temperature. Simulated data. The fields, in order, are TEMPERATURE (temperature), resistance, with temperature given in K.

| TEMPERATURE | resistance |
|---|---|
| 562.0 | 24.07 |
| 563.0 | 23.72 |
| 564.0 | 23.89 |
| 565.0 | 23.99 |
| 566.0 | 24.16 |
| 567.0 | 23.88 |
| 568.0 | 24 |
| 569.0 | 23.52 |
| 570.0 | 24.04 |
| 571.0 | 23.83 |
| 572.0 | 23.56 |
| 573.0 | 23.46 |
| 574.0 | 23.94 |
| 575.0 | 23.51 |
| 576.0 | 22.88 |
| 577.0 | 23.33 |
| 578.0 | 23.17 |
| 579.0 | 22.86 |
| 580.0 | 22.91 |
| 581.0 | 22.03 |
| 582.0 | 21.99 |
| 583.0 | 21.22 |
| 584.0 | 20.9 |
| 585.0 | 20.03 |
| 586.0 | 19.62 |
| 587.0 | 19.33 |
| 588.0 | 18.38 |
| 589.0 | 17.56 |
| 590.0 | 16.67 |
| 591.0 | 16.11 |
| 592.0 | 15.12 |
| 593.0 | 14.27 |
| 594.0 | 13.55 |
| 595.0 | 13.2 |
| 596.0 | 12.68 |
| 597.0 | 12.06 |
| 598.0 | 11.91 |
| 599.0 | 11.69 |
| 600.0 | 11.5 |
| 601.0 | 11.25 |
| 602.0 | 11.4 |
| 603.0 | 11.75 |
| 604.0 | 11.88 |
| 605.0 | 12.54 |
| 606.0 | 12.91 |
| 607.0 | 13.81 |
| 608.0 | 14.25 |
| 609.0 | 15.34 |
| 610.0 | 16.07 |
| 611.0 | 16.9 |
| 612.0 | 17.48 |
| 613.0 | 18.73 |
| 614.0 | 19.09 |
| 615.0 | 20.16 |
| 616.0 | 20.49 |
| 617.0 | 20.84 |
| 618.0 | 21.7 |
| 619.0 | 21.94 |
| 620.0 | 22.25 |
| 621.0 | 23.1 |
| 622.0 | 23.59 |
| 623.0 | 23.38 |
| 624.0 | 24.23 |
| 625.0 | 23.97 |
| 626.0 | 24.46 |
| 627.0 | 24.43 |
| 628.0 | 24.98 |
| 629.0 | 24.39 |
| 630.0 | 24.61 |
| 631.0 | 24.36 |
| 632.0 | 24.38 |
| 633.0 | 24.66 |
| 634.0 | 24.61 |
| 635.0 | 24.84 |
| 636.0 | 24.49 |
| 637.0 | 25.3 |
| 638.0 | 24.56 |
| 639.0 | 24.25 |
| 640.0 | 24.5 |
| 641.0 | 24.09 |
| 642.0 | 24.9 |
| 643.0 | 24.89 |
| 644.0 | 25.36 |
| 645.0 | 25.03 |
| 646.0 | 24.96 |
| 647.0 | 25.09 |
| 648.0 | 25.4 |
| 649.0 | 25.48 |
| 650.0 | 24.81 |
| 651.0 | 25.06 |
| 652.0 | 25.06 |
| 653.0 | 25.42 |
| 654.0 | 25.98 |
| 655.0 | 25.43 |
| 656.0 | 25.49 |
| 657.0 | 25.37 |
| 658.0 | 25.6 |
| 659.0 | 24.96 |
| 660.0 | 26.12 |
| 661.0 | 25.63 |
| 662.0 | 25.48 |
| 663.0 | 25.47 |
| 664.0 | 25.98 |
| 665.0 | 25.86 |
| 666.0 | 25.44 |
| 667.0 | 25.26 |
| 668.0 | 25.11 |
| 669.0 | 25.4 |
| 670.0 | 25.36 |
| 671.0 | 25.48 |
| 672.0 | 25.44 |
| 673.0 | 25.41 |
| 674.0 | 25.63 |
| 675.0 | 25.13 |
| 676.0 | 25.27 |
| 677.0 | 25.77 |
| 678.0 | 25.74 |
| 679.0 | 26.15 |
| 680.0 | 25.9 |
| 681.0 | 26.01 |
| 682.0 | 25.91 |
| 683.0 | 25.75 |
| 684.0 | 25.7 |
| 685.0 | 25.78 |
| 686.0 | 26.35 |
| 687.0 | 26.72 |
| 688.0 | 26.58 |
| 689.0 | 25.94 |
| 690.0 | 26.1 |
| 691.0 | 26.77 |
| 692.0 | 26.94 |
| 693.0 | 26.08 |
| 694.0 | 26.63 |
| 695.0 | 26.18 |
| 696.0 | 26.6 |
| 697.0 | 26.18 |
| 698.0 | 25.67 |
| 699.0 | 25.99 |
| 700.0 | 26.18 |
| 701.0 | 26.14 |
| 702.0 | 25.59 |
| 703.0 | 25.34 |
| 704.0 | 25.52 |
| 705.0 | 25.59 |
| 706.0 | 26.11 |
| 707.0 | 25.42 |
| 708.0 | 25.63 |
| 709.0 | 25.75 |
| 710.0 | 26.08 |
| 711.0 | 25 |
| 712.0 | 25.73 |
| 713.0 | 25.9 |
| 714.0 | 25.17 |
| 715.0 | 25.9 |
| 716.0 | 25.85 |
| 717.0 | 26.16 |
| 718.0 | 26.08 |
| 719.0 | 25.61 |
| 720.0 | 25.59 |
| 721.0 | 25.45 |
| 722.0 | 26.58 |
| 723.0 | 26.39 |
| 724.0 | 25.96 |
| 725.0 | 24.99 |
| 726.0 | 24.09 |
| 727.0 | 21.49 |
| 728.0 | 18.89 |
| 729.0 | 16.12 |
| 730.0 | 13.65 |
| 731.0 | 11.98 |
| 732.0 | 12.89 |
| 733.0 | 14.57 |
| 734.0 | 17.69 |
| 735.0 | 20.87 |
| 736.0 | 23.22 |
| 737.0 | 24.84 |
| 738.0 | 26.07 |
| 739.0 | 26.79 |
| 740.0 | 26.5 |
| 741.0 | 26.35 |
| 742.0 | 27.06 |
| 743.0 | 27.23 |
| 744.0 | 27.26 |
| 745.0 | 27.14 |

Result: 12.7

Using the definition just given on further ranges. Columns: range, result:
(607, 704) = 24.4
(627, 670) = 25.1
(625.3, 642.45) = 24.6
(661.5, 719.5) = 25.8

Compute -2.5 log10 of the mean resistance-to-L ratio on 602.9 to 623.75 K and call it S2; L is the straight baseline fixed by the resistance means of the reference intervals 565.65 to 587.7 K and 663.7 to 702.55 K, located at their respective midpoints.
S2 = 0.29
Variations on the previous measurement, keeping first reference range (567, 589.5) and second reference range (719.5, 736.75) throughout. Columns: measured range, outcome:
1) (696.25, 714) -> -0.23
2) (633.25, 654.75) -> -0.16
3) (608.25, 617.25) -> 0.20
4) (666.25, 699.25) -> -0.22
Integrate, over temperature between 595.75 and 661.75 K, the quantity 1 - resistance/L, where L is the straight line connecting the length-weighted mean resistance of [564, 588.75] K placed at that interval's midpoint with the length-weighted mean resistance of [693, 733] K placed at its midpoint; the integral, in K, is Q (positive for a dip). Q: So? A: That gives 5.13 K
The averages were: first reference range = 22.5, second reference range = 24.2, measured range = 21.4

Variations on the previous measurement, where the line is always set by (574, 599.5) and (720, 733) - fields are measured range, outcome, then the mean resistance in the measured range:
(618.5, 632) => -3.4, 23.8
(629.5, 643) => -3.8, 24.6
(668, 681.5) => -3.9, 25.6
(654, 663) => -2.8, 25.5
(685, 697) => -3.8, 26.4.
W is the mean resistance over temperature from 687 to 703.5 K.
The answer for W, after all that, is 26.2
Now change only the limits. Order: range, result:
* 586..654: 20.2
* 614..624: 21.9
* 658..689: 25.7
